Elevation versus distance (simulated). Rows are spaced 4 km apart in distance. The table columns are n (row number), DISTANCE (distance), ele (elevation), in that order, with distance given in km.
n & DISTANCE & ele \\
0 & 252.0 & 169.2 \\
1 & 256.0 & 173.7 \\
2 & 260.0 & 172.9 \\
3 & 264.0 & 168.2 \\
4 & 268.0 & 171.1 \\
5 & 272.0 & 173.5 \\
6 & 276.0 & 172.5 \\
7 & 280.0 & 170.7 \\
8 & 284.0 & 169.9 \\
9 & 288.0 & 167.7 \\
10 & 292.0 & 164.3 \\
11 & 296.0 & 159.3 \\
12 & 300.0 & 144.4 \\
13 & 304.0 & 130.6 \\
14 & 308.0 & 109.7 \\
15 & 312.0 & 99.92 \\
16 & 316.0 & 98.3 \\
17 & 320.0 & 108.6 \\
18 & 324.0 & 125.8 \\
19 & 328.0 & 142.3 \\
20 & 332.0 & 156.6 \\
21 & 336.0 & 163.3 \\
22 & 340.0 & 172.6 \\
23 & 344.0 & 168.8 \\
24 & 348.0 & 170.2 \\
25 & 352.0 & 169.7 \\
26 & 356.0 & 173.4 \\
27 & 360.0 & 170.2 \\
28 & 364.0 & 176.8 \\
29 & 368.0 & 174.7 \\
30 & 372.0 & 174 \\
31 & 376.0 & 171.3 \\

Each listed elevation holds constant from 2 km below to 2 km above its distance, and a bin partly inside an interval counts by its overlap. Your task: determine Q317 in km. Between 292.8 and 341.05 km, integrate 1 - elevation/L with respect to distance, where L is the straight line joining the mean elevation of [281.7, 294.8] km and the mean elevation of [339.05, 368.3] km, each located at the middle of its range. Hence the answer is 9.9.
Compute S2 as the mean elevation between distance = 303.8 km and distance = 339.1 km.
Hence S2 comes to 127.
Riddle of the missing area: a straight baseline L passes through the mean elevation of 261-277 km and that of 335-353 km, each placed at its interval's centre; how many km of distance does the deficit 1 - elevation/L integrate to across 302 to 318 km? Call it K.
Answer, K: 5.7 km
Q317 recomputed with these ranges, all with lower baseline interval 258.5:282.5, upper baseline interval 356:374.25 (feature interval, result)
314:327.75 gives 4.6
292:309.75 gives 3.4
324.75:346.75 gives 1.8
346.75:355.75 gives 0.1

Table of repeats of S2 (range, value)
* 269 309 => 158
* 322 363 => 162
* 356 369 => 174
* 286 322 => 131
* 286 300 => 161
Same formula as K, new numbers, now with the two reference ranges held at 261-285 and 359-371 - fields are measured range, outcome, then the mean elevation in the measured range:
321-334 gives 2.6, 139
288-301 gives 1.0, 159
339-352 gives 0.2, 170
